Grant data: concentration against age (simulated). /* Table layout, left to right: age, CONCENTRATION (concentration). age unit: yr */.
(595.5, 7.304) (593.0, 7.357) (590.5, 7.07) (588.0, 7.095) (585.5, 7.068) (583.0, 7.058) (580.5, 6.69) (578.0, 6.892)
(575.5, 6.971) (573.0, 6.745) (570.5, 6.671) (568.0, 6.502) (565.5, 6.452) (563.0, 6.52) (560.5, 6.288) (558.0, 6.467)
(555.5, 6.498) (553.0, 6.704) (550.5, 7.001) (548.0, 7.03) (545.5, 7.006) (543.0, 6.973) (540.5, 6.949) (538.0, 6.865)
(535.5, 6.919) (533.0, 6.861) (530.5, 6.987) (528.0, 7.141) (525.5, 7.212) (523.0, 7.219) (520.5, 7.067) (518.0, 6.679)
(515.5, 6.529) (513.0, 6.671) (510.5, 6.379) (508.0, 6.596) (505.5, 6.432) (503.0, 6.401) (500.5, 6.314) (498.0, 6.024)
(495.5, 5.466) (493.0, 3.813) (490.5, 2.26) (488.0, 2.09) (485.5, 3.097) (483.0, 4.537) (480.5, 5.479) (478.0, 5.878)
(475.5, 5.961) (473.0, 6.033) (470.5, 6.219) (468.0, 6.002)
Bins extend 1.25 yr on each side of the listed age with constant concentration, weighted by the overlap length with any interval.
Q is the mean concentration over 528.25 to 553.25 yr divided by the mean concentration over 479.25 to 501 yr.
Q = 1.63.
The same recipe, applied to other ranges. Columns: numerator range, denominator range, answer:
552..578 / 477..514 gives 1.28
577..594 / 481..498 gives 1.84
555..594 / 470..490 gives 1.42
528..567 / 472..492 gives 1.54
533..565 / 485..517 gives 1.28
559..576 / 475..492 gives 1.60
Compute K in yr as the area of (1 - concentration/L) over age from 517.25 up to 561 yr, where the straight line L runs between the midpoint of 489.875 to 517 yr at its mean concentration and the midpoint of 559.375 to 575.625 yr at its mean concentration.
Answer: -4.71 yr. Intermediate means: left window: 5.81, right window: 6.57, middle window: 6.89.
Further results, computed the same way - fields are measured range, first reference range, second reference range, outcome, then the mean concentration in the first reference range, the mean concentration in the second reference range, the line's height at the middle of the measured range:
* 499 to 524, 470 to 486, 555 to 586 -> -3.3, 5.38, 6.67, 5.85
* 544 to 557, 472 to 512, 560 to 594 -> -1.1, 5.18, 6.82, 6.31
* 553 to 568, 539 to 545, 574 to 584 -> 1.0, 6.96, 6.89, 6.93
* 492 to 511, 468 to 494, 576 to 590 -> -3.1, 4.61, 6.97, 5.09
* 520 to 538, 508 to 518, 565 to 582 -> -1.2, 6.55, 6.72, 6.6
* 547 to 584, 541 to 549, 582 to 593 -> 1.9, 7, 7.11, 7.05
